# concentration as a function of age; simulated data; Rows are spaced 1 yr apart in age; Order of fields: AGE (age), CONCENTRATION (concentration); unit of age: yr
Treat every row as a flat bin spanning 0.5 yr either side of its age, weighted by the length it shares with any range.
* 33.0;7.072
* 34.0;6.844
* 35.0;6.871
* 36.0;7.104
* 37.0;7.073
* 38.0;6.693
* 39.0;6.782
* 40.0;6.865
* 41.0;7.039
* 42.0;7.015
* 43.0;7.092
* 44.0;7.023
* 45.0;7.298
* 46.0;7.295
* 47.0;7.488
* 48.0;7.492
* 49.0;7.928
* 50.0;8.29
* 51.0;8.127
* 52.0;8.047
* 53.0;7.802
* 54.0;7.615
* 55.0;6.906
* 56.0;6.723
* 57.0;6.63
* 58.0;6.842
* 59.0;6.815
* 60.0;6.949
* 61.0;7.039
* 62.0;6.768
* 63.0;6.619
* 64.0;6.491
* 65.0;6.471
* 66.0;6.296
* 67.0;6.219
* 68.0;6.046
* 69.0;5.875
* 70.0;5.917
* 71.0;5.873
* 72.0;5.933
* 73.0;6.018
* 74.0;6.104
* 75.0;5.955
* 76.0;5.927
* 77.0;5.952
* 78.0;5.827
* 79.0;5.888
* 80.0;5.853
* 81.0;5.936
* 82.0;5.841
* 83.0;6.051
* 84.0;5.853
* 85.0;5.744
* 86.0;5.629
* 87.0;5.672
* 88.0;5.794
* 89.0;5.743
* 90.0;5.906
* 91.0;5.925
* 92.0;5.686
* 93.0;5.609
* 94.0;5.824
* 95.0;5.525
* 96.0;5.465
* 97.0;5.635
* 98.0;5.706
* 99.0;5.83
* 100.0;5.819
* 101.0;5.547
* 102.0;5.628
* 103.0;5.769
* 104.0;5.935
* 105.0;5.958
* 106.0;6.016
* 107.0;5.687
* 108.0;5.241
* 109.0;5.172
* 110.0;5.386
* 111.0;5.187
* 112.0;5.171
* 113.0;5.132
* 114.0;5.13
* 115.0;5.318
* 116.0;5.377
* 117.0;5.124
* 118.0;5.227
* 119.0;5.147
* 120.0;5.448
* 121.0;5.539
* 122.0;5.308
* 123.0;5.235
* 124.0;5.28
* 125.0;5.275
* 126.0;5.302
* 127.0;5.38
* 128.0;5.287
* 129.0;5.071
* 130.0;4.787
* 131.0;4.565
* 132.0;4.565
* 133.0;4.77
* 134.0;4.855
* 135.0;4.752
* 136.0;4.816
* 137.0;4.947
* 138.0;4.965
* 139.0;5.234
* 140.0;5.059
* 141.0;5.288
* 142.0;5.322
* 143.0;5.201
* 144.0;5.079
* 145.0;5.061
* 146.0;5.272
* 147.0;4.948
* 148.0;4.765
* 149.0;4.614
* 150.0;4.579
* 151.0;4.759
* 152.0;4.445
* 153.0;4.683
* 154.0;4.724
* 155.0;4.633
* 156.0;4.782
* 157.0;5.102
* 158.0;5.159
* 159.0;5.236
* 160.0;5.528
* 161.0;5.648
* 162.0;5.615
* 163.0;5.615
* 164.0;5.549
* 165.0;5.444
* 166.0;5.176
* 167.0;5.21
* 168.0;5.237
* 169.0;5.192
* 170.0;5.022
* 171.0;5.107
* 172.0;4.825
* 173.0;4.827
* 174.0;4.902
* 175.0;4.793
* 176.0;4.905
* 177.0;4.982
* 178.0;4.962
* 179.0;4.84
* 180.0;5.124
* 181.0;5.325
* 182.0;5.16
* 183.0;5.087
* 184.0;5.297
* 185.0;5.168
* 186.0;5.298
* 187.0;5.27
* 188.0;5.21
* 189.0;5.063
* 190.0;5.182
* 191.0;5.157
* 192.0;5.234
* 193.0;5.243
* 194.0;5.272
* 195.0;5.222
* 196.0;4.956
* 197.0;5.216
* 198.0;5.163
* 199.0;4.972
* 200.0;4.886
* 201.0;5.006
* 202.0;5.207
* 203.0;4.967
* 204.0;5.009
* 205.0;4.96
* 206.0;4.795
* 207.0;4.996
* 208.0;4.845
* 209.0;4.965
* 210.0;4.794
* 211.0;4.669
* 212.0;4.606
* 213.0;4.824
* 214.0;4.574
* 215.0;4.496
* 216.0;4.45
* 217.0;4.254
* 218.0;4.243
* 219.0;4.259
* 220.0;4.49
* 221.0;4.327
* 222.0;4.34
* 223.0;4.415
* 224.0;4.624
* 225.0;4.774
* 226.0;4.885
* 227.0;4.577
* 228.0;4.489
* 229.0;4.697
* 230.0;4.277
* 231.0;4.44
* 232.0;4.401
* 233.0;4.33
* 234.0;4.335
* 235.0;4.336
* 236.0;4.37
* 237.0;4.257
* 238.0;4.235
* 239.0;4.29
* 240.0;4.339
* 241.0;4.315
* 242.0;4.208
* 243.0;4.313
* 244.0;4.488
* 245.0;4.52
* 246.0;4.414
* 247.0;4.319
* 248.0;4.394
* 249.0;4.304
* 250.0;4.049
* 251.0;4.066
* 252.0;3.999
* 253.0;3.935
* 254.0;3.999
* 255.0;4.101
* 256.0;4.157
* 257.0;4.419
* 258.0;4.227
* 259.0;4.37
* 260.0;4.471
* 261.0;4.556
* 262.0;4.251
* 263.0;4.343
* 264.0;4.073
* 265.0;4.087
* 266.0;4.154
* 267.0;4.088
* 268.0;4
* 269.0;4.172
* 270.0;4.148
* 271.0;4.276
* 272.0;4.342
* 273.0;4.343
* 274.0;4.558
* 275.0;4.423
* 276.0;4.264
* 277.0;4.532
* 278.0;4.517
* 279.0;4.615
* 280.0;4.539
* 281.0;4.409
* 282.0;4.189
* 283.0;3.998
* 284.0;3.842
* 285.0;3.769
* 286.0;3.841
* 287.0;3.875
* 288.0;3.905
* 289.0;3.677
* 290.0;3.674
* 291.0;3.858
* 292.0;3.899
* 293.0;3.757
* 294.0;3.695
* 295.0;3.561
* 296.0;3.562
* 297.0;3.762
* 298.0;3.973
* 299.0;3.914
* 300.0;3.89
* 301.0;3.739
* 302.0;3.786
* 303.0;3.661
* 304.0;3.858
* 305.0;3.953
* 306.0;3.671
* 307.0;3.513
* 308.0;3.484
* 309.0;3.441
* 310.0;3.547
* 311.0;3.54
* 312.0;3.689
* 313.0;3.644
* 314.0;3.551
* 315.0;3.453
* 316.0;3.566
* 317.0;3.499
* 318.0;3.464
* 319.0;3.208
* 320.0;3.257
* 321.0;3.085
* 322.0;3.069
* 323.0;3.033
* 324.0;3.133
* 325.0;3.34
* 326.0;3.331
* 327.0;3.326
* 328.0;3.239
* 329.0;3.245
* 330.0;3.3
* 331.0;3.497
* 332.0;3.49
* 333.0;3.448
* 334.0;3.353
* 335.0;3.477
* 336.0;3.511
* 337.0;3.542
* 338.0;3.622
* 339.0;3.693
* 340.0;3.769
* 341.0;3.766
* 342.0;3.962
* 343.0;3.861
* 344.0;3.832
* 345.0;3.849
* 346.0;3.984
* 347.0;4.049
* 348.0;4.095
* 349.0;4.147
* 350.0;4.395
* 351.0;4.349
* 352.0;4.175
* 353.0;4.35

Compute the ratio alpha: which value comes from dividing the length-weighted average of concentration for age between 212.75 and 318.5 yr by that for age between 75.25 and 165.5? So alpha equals 0.8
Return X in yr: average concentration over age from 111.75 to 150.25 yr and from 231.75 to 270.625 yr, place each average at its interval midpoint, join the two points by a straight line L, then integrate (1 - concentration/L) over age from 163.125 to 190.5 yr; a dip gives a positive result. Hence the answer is -2.1 yr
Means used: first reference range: 5.08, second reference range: 4.25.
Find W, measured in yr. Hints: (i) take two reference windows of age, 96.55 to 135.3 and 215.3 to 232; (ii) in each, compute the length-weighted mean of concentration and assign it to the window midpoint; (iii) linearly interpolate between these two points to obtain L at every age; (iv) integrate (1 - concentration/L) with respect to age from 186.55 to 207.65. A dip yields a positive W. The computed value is -1.9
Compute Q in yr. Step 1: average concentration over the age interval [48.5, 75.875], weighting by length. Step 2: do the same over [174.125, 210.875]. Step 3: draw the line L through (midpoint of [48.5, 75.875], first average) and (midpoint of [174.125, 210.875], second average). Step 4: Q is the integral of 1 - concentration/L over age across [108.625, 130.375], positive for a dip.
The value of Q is 2.75 yr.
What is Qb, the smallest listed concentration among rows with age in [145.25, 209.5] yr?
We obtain 4.445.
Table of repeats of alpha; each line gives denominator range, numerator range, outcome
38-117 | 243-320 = 0.64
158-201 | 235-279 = 0.83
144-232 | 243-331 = 0.79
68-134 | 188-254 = 0.83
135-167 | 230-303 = 0.82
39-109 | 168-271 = 0.73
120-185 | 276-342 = 0.72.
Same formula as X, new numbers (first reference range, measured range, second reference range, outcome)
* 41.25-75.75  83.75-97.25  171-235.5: 1.5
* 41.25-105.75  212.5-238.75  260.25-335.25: 1.0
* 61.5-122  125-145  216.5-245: 1.2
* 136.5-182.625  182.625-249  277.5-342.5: -2.5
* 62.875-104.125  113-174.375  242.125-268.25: 2.5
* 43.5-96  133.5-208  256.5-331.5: 2.6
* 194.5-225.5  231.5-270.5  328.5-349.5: 1.4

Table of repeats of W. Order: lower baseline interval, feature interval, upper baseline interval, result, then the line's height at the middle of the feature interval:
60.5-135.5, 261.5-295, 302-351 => -0.8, 4.02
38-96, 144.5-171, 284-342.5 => 1.6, 5.41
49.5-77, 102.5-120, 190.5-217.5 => 1.9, 6.07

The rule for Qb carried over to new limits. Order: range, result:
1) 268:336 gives 3.033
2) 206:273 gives 3.935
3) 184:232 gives 4.243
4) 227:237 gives 4.257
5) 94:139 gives 4.565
